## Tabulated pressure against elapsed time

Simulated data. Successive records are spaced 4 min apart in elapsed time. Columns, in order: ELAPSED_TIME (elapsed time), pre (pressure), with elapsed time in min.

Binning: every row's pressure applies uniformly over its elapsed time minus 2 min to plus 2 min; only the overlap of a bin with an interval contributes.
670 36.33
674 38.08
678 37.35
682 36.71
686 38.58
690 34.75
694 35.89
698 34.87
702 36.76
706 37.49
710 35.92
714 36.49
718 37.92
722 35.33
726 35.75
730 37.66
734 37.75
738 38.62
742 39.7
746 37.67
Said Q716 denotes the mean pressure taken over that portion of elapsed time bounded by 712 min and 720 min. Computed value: 37.2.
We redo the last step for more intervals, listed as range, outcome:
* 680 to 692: 36.7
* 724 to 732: 36.7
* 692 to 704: 35.8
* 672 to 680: 37.7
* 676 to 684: 37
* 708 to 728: 36.3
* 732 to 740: 38.2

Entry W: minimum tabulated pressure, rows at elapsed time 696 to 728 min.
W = 34.87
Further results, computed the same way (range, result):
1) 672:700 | 34.75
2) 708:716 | 35.92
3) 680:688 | 36.71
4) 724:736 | 35.75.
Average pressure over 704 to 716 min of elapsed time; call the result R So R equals 36.6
